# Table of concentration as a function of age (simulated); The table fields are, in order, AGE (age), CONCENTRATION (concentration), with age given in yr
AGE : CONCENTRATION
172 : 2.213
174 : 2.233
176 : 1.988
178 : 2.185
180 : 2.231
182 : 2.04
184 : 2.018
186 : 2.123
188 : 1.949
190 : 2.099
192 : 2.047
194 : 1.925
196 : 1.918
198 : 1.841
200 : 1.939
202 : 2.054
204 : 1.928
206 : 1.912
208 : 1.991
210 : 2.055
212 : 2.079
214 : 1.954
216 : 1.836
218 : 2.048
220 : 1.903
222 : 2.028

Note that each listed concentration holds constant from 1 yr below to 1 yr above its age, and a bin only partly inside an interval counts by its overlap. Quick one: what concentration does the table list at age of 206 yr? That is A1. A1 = 1.912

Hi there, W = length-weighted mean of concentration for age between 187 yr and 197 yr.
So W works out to 1.99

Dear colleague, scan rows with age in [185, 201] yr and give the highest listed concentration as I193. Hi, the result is 2.123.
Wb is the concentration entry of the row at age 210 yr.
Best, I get 2.055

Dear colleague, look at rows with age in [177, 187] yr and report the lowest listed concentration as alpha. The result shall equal 2.018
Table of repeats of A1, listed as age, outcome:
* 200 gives 1.939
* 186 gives 2.123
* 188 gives 1.949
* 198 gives 1.841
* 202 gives 2.054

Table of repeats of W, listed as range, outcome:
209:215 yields 2.03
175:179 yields 2.09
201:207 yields 1.96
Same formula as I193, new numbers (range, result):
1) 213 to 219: 2.048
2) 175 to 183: 2.231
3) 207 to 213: 2.079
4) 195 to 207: 2.054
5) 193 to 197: 1.925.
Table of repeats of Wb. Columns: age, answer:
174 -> 2.233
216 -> 1.836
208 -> 1.991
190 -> 2.099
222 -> 2.028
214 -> 1.954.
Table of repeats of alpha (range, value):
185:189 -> 1.949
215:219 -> 1.836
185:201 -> 1.841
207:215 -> 1.954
